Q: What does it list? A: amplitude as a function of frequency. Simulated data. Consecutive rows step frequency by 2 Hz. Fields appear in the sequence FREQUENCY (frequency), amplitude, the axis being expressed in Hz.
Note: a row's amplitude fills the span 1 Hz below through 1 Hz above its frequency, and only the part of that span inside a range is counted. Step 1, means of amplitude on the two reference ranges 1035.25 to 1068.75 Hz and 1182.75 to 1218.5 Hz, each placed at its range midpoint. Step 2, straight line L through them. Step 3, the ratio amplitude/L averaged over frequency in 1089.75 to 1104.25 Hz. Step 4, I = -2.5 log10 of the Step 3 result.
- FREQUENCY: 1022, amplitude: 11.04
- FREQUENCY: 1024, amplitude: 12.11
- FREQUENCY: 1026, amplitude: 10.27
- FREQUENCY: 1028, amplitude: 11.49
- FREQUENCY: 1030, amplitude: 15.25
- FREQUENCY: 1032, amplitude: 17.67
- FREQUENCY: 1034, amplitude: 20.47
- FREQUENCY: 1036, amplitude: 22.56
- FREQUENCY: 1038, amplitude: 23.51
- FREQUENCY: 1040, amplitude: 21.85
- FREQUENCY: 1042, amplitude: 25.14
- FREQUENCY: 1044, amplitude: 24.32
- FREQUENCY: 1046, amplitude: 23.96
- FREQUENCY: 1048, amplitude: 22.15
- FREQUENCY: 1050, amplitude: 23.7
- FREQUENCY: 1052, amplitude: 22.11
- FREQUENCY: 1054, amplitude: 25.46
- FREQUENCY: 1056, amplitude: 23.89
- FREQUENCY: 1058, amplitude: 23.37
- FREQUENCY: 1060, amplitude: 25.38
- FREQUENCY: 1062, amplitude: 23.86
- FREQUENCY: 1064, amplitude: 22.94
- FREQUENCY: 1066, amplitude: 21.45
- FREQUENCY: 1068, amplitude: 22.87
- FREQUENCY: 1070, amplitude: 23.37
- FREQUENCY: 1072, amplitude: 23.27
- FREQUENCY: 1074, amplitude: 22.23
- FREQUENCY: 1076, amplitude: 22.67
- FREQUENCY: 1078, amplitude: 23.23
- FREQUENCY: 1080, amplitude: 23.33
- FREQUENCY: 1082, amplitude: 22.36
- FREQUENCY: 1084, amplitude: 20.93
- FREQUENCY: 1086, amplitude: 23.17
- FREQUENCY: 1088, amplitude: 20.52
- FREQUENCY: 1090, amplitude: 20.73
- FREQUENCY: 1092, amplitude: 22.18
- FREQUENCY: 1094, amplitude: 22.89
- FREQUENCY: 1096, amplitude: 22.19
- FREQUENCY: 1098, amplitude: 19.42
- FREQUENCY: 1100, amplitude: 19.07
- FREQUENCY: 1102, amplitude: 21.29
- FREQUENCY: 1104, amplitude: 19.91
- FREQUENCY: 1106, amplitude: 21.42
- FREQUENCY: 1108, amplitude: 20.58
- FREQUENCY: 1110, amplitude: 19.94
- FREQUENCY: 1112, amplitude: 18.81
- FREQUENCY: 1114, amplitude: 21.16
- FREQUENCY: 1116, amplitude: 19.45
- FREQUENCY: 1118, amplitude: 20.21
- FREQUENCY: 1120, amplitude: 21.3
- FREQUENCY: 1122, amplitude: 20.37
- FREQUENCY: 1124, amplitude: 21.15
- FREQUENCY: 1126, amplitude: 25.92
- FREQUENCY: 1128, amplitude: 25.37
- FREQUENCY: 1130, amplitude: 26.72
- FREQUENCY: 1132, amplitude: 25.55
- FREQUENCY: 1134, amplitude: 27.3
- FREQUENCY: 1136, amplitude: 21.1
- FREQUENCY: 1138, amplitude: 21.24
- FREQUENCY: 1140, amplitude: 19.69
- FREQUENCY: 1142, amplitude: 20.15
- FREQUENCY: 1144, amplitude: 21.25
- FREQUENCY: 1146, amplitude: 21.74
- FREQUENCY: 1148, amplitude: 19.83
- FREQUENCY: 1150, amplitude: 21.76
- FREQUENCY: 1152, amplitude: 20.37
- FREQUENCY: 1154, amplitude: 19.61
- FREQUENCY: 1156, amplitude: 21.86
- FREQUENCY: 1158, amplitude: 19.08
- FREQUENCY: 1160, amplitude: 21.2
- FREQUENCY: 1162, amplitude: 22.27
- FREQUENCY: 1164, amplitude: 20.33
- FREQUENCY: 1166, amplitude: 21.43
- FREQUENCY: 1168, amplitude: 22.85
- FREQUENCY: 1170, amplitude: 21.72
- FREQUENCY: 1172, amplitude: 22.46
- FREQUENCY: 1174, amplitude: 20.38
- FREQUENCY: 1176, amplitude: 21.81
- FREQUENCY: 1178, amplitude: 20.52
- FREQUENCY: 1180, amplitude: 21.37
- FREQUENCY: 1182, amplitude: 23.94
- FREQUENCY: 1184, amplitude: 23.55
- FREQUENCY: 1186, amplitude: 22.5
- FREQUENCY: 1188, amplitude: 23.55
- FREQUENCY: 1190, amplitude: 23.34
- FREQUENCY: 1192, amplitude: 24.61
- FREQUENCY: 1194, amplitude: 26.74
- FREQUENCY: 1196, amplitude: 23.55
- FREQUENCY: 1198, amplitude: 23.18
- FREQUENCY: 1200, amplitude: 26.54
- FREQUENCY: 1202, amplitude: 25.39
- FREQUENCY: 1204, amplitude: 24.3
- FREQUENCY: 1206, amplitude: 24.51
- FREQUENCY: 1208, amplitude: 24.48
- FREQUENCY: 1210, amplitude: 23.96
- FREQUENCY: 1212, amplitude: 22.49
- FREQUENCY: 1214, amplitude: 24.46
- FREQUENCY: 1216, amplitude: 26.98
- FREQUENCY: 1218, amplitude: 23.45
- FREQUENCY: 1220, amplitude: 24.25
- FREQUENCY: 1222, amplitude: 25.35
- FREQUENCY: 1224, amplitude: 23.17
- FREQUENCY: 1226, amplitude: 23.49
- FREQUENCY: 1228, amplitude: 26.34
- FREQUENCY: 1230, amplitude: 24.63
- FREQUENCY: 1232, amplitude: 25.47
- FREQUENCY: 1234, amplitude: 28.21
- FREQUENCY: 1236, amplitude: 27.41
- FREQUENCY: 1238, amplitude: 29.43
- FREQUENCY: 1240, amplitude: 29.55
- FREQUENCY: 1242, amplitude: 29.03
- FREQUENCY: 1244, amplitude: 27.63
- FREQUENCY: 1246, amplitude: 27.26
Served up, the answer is 0.13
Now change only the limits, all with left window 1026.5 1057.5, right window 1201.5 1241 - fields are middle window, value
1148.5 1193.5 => 0.11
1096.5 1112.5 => 0.13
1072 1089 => 0.00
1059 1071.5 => -0.07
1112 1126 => 0.11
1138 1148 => 0.15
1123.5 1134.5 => -0.09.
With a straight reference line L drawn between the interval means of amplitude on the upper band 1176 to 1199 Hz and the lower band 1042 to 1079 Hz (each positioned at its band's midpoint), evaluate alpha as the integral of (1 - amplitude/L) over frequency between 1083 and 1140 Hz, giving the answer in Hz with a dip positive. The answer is 3.9 Hz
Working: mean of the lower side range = 23.4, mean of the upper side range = 23.3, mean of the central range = 21.7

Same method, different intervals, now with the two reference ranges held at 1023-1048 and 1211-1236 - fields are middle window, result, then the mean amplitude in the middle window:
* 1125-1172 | 1.1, 22.1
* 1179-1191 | 0.4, 23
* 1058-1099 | -4.0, 22.5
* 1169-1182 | 1.1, 21.6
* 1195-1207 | -0.2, 24.6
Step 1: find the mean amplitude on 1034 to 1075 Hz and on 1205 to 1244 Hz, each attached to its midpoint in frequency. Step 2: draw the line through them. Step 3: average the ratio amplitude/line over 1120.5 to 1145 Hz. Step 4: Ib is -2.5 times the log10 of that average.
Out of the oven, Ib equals 0.066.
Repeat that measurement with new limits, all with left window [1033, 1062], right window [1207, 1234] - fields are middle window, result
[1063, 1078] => 0.04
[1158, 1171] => 0.13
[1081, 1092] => 0.10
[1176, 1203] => 0.03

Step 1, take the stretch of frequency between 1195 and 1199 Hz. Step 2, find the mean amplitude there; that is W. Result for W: 23.4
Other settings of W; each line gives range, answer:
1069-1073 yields 23.3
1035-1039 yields 23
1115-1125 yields 20.5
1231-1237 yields 27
